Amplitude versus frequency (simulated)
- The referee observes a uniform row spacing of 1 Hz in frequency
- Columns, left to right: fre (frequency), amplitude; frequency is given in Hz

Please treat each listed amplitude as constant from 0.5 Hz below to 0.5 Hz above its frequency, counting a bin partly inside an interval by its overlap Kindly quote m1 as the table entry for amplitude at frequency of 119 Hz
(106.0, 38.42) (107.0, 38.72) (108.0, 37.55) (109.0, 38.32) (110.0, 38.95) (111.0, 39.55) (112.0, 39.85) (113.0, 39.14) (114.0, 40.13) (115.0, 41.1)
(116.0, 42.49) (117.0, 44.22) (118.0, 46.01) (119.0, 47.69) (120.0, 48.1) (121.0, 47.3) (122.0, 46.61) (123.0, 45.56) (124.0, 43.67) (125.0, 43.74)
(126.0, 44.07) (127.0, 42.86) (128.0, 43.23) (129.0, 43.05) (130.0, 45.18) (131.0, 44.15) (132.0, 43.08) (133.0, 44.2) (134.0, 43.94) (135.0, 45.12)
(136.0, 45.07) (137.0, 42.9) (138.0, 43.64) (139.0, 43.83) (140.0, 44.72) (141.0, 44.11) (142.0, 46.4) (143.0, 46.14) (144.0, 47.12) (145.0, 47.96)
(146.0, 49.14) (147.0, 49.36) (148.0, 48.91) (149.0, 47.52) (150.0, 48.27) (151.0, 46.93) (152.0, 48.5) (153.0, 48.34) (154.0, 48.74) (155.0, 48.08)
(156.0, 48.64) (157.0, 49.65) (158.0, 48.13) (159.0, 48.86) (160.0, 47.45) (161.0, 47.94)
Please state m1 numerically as 47.69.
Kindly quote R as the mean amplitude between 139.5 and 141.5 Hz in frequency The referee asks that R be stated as 44.4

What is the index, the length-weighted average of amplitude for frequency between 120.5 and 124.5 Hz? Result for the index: 45.8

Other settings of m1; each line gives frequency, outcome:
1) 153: 48.34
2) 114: 40.13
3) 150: 48.27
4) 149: 47.52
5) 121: 47.3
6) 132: 43.08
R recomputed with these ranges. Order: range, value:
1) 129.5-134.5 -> 44.1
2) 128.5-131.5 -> 44.1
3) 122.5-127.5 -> 44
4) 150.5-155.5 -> 48.1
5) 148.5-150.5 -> 47.9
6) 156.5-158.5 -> 48.9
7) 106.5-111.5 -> 38.6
